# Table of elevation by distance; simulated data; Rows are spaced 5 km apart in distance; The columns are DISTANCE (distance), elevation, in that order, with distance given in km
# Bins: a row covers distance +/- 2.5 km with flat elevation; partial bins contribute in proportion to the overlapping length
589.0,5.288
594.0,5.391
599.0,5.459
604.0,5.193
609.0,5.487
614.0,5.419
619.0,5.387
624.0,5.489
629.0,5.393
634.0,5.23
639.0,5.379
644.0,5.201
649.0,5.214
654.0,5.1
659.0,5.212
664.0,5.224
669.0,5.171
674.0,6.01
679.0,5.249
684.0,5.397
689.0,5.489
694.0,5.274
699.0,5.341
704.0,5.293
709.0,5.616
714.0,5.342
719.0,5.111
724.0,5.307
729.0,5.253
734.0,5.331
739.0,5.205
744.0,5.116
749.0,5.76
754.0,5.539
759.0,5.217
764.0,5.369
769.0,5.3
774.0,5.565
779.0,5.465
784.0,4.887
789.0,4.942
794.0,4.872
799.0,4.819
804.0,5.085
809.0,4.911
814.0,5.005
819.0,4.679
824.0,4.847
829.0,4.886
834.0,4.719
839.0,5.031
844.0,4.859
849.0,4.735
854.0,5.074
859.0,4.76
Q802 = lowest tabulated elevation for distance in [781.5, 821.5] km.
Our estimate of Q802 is 4.679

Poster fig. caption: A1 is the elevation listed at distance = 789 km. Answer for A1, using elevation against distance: 4.942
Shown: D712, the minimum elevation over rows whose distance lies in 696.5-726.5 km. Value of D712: 5.111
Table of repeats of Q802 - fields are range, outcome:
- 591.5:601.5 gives 5.391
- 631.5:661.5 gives 5.1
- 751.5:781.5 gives 5.217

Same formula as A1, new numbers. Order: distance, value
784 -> 4.887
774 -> 5.565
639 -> 5.379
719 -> 5.111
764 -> 5.369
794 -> 4.872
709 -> 5.616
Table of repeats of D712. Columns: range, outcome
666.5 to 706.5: 5.171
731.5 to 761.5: 5.116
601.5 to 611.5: 5.193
